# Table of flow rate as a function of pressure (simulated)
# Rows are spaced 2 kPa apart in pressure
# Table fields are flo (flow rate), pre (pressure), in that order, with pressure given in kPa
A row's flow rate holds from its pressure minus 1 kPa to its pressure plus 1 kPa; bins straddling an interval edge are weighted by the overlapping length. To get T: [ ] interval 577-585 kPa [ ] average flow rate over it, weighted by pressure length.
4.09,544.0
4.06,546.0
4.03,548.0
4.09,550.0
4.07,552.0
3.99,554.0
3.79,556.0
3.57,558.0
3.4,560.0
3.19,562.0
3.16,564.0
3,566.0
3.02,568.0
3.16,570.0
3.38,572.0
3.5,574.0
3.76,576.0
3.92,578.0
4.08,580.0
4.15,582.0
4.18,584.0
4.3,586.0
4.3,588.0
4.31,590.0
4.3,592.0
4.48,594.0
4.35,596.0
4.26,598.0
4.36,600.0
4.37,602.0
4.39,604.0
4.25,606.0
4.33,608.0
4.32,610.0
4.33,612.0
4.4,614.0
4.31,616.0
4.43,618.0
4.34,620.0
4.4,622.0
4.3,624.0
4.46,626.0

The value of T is 4.08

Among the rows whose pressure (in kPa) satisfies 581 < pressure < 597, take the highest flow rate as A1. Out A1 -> 4.48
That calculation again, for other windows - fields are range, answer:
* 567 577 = 3.76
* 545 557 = 4.09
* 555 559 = 3.79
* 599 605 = 4.39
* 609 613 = 4.33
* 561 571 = 3.19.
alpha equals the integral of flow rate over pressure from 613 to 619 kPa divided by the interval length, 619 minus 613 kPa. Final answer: 4.38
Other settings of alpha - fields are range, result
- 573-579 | 3.73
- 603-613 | 4.32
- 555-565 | 3.42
